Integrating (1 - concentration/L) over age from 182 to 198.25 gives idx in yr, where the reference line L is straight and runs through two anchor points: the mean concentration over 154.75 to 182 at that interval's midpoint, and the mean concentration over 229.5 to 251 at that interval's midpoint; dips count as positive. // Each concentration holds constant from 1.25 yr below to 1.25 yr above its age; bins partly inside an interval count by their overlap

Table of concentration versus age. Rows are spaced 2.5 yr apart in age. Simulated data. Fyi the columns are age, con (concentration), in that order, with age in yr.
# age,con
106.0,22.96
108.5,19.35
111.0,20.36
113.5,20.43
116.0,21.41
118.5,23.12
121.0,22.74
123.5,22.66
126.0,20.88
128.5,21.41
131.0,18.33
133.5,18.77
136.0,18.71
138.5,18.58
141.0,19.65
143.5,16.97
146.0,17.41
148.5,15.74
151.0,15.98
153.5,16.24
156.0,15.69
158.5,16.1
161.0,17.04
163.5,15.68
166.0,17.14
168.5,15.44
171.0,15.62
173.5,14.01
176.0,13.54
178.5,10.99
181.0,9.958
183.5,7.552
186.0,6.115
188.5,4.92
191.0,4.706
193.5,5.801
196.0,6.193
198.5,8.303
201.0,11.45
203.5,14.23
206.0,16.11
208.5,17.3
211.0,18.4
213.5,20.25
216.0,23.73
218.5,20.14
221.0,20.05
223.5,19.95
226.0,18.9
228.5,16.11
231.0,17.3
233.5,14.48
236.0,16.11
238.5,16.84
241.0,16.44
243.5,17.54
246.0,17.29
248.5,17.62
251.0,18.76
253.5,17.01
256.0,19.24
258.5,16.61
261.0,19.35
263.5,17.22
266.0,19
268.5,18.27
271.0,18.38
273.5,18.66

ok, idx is 9.8 yr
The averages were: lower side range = 14.7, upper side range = 16.8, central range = 6.09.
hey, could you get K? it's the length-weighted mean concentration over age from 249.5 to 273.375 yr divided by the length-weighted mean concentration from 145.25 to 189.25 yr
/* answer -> 1.33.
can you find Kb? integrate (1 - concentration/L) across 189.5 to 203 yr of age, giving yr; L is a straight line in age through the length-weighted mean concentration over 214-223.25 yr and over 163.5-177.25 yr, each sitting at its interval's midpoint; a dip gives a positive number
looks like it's 7.9 yr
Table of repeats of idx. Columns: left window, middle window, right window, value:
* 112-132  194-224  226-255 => 3.42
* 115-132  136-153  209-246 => 2.82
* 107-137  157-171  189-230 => 1.35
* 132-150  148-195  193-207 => 6.57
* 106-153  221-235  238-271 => 0.50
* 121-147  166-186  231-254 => 6.69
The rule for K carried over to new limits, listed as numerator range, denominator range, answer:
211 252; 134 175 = 1.09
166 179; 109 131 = 0.67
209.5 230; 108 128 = 0.92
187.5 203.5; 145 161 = 0.46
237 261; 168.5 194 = 1.81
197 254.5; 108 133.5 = 0.81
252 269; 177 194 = 2.48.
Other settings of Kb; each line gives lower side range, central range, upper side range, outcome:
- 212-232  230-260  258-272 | 2.7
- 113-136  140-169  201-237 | 4.9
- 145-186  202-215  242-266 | -1.0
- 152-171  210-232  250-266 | -2.7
